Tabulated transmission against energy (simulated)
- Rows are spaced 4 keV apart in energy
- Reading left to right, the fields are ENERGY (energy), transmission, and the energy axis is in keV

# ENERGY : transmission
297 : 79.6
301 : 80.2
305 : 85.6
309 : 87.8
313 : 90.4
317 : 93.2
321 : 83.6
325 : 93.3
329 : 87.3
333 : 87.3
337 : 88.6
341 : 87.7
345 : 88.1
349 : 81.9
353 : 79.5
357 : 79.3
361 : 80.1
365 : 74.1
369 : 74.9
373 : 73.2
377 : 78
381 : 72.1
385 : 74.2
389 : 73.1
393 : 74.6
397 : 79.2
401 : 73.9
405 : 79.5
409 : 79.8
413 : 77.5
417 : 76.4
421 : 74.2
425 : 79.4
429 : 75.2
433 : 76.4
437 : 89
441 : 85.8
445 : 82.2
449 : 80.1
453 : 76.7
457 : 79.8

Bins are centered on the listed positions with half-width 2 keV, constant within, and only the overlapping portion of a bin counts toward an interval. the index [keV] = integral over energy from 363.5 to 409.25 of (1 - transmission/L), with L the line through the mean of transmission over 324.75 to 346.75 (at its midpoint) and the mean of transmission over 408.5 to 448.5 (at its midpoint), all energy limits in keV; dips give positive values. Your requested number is 4.5 keV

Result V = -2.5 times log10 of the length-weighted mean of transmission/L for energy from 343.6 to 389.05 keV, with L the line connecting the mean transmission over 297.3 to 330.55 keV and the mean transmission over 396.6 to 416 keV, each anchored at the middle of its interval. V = 0.06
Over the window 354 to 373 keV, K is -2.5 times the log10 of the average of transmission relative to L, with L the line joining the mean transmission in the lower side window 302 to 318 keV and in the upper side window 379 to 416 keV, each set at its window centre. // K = 0.06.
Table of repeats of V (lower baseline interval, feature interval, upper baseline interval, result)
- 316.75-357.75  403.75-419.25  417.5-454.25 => 0.044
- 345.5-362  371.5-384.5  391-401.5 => 0.053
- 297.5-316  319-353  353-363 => -0.057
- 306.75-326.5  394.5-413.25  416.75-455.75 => 0.060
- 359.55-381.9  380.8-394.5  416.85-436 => 0.033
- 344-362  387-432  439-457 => 0.064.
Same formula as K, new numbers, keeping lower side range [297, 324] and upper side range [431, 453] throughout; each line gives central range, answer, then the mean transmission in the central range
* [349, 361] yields 0.07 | 79.9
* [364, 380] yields 0.13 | 74.9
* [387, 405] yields 0.11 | 75.7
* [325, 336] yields -0.03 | 88.5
